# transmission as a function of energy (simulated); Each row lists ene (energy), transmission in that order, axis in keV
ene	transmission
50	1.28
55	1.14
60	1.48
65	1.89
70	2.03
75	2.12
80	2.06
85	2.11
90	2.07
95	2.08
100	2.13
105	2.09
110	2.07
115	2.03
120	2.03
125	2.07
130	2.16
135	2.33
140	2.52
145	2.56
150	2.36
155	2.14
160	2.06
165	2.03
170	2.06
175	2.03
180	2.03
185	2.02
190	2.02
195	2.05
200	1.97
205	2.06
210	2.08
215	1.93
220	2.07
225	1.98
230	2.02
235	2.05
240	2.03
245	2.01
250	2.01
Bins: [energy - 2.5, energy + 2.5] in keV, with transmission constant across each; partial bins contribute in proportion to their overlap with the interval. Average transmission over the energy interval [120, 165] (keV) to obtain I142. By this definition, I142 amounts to 2.25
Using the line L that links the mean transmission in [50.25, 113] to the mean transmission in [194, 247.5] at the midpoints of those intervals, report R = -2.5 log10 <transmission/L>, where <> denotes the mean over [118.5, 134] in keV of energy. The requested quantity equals -0.087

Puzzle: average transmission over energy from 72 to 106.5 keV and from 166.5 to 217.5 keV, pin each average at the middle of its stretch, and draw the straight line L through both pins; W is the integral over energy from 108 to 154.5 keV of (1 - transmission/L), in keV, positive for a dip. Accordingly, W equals -3.82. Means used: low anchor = 2.09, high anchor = 2.03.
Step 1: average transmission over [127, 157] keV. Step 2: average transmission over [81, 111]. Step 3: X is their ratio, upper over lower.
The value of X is 1.12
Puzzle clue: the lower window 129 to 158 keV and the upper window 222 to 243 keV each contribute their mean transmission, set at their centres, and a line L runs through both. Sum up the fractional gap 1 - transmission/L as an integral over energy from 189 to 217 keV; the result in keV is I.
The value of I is 1.4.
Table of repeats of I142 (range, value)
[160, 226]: 2.03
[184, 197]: 2.03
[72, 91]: 2.09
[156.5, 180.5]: 2.05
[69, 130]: 2.08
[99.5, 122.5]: 2.06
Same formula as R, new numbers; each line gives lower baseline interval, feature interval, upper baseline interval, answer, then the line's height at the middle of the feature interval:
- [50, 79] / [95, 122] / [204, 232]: -0.15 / 1.8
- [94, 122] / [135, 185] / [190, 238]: -0.08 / 2.05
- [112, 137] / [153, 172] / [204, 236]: 0.01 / 2.08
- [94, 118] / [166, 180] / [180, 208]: 0.00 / 2.04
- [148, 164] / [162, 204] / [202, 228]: 0.04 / 2.1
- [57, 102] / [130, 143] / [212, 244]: -0.19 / 2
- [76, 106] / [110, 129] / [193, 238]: 0.01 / 2.08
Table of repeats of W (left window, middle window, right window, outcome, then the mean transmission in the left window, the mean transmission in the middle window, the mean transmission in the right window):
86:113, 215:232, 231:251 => 0.2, 2.09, 2.01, 2.03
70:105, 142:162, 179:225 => -2.3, 2.09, 2.29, 2.02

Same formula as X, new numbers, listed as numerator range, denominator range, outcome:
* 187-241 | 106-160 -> 0.91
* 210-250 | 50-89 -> 1.12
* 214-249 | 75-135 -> 0.96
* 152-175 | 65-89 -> 1.01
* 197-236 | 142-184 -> 0.94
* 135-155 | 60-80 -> 1.24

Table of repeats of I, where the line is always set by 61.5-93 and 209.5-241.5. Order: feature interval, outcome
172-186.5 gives -0.04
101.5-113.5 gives -0.31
